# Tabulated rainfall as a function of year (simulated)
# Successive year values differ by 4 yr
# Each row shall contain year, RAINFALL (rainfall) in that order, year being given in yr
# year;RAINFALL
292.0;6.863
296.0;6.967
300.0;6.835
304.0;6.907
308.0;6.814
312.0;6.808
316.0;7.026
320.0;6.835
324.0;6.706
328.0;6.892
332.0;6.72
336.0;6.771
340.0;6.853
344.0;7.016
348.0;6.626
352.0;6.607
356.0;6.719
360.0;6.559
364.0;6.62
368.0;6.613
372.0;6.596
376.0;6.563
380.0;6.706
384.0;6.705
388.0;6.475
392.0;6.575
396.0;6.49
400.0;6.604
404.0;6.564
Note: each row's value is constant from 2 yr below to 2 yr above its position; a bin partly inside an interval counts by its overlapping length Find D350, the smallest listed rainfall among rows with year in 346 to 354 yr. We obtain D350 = 6.607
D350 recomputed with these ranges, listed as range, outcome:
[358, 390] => 6.475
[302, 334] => 6.706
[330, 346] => 6.72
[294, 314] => 6.808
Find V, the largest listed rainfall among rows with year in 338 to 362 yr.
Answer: 7.016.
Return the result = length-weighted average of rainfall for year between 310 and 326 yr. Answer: 6.84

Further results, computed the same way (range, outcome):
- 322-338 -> 6.77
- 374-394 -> 6.6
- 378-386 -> 6.71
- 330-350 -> 6.8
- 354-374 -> 6.62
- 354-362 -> 6.64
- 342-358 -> 6.74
